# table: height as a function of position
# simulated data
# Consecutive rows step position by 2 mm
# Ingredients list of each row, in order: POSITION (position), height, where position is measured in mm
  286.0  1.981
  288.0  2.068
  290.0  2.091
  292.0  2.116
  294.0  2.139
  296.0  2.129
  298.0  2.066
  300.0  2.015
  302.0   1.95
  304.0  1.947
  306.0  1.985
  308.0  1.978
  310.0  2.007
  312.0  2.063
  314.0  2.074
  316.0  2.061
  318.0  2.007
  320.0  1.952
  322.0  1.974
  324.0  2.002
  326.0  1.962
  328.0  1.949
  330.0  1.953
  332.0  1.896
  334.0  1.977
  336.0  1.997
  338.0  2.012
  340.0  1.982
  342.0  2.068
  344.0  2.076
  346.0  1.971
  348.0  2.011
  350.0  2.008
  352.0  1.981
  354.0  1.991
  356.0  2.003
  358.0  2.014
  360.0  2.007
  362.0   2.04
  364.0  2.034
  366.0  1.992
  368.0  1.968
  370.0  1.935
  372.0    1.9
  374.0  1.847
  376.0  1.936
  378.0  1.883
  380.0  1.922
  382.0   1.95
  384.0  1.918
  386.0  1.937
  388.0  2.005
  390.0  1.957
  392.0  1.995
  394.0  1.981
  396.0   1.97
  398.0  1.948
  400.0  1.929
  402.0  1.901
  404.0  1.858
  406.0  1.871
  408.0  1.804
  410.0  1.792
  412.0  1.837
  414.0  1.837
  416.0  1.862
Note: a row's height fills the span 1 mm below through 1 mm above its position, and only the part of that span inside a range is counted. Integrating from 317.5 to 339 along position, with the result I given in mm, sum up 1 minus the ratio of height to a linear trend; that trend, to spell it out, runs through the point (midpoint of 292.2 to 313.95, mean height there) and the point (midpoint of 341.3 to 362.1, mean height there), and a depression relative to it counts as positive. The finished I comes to 0.6 mm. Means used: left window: 2.03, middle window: 1.97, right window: 2.01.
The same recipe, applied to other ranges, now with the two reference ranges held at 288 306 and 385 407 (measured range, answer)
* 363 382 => 0.3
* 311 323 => 0.1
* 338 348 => -0.1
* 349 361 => -0.1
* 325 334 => 0.3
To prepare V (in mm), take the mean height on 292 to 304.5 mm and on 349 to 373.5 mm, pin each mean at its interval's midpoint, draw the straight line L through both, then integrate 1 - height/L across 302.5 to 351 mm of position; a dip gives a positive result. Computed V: 0.6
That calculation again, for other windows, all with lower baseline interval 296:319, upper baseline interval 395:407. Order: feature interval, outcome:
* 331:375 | -0.4 mm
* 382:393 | -0.2 mm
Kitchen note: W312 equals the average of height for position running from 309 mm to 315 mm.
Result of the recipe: 2.05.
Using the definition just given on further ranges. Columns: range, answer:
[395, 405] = 1.92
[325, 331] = 1.95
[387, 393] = 1.99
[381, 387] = 1.93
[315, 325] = 2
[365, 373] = 1.95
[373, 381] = 1.9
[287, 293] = 2.09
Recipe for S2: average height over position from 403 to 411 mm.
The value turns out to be 1.83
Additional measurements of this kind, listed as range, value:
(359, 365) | 2.03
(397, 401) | 1.94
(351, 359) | 2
